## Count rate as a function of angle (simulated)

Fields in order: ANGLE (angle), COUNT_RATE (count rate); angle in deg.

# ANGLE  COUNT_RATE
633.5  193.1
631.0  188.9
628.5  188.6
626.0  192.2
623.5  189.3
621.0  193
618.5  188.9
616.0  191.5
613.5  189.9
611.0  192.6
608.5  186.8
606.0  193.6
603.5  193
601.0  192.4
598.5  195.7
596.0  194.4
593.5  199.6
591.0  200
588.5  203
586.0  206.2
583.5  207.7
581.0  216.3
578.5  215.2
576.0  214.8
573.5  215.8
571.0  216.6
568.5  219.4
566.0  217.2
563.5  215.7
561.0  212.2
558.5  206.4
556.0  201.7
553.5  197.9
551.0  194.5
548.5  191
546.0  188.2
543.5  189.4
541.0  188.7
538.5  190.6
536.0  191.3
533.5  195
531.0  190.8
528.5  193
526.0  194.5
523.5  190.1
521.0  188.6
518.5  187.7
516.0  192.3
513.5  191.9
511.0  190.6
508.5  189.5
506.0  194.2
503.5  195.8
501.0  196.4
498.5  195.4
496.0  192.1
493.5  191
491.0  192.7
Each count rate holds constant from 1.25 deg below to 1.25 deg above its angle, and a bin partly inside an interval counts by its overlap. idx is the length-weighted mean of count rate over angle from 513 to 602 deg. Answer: 200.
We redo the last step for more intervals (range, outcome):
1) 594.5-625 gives 192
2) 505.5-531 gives 191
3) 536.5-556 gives 192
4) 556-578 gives 214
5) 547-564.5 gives 202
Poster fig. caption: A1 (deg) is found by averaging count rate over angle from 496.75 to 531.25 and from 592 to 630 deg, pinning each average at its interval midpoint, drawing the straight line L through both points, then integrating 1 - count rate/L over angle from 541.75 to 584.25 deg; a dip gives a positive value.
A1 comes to -3.2 deg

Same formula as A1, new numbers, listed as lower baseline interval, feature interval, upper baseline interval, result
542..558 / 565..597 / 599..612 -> -2.8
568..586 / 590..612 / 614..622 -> 0.7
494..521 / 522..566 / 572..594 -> 0.9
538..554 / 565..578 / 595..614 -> -1.7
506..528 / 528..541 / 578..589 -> 0.3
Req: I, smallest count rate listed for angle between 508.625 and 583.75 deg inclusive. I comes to 187.7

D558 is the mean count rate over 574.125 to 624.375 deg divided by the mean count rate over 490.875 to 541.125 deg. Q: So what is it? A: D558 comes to 1.03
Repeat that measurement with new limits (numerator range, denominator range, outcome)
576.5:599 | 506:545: 1.07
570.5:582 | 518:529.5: 1.13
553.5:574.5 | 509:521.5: 1.12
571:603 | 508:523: 1.08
